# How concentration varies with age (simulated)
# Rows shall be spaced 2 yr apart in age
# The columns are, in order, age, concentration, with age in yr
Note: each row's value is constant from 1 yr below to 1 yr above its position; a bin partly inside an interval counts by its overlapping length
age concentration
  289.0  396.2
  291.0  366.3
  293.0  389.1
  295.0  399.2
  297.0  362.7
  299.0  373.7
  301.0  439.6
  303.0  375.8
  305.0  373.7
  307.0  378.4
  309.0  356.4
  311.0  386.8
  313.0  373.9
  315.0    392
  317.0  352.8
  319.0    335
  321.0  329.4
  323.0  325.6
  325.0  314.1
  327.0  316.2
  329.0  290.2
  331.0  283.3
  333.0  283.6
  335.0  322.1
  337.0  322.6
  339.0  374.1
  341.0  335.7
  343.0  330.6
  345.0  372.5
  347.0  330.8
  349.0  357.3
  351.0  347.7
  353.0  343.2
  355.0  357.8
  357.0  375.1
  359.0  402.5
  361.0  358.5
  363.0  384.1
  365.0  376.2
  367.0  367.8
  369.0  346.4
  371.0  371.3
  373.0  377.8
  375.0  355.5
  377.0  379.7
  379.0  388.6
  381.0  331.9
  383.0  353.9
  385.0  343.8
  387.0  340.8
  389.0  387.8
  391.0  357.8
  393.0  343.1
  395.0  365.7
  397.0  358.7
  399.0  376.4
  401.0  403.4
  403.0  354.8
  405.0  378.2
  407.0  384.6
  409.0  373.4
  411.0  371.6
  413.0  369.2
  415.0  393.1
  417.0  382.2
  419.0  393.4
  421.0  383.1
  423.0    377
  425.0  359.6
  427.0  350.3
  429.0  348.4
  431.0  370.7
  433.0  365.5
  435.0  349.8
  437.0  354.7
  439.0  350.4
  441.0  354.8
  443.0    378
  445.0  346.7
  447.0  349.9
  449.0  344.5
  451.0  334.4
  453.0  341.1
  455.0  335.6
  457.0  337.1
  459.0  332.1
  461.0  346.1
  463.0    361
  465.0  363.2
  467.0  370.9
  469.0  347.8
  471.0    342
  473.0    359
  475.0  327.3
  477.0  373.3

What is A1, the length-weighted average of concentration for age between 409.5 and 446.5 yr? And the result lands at 366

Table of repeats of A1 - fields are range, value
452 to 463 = 340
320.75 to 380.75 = 347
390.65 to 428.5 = 372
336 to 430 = 365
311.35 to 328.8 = 342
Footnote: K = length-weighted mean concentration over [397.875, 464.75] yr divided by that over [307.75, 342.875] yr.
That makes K 1.1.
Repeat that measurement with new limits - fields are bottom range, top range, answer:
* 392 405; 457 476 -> 0.95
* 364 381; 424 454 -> 0.96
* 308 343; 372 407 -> 1.09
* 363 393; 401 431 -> 1.03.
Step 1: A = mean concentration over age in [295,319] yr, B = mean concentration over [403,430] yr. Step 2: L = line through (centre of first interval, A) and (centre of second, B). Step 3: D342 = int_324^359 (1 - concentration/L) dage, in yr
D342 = 3.9 yr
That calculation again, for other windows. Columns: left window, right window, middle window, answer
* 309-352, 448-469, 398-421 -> -2.5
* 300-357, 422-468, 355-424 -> -4.0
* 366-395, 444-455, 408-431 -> -1.5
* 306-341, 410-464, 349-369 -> -1.3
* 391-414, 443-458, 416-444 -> -0.8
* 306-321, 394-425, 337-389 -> 1.6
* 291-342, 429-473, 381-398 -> -0.2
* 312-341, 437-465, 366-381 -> -1.4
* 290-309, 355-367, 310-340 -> 3.7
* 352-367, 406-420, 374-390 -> 0.6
